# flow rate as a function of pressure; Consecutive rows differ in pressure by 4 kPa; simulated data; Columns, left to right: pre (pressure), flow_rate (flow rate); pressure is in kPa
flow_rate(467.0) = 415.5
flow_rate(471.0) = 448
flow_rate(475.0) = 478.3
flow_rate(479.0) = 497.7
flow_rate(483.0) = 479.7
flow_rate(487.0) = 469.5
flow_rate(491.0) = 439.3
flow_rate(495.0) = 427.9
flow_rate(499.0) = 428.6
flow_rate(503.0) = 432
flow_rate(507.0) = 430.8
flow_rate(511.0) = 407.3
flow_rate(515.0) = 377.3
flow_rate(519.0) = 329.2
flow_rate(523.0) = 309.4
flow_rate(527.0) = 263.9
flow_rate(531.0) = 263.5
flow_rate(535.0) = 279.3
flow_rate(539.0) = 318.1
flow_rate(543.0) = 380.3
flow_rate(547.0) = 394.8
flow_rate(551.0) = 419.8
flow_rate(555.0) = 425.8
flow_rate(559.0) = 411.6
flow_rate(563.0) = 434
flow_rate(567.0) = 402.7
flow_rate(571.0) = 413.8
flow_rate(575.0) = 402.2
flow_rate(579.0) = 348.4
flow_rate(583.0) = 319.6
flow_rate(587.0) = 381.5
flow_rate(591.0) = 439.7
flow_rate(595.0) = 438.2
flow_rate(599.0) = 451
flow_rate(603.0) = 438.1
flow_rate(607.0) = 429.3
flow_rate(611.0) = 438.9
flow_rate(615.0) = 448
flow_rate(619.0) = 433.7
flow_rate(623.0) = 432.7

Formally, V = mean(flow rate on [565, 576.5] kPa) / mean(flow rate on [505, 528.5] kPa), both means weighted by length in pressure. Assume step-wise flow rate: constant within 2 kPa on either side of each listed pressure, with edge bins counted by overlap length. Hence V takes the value 1.1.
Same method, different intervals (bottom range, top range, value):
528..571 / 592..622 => 1.18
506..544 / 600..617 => 1.32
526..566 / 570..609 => 1.12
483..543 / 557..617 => 1.11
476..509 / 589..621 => 0.97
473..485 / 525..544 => 0.61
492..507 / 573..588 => 0.84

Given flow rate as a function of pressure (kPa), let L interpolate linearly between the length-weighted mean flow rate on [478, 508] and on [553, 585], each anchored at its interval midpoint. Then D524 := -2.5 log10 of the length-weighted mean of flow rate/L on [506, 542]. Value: 0.28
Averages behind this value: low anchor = 450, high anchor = 395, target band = 330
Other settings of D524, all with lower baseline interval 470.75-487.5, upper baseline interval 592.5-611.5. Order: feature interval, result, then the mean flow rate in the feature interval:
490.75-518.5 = 0.14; 414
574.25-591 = 0.20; 369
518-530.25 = 0.49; 295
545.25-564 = 0.09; 417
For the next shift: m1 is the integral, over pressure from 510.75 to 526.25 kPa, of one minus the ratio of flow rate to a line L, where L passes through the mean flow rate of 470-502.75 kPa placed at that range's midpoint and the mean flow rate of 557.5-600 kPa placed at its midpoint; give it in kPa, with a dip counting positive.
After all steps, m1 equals 3.40 kPa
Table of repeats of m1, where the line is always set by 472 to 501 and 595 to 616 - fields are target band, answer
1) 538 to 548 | 1.9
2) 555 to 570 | 1.0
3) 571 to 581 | 1.4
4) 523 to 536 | 5.1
